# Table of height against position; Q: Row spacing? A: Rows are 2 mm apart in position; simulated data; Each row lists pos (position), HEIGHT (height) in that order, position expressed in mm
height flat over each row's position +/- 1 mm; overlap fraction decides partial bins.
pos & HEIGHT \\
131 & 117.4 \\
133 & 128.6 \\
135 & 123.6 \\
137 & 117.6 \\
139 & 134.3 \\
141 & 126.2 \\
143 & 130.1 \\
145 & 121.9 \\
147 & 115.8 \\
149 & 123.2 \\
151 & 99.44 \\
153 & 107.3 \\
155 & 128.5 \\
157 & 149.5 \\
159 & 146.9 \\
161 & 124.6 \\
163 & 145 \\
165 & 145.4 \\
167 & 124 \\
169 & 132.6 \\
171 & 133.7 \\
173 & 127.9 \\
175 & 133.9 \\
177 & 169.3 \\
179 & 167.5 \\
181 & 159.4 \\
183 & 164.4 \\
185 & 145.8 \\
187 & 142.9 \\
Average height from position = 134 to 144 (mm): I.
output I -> 126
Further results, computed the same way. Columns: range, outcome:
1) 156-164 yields 142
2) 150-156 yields 112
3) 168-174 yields 131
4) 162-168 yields 138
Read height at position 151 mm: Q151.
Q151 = 99.44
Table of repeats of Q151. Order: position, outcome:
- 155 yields 128.5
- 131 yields 117.4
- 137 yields 117.6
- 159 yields 146.9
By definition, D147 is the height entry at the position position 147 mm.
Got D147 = 115.8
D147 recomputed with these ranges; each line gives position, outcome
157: 149.5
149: 123.2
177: 169.3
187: 142.9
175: 133.9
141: 126.2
